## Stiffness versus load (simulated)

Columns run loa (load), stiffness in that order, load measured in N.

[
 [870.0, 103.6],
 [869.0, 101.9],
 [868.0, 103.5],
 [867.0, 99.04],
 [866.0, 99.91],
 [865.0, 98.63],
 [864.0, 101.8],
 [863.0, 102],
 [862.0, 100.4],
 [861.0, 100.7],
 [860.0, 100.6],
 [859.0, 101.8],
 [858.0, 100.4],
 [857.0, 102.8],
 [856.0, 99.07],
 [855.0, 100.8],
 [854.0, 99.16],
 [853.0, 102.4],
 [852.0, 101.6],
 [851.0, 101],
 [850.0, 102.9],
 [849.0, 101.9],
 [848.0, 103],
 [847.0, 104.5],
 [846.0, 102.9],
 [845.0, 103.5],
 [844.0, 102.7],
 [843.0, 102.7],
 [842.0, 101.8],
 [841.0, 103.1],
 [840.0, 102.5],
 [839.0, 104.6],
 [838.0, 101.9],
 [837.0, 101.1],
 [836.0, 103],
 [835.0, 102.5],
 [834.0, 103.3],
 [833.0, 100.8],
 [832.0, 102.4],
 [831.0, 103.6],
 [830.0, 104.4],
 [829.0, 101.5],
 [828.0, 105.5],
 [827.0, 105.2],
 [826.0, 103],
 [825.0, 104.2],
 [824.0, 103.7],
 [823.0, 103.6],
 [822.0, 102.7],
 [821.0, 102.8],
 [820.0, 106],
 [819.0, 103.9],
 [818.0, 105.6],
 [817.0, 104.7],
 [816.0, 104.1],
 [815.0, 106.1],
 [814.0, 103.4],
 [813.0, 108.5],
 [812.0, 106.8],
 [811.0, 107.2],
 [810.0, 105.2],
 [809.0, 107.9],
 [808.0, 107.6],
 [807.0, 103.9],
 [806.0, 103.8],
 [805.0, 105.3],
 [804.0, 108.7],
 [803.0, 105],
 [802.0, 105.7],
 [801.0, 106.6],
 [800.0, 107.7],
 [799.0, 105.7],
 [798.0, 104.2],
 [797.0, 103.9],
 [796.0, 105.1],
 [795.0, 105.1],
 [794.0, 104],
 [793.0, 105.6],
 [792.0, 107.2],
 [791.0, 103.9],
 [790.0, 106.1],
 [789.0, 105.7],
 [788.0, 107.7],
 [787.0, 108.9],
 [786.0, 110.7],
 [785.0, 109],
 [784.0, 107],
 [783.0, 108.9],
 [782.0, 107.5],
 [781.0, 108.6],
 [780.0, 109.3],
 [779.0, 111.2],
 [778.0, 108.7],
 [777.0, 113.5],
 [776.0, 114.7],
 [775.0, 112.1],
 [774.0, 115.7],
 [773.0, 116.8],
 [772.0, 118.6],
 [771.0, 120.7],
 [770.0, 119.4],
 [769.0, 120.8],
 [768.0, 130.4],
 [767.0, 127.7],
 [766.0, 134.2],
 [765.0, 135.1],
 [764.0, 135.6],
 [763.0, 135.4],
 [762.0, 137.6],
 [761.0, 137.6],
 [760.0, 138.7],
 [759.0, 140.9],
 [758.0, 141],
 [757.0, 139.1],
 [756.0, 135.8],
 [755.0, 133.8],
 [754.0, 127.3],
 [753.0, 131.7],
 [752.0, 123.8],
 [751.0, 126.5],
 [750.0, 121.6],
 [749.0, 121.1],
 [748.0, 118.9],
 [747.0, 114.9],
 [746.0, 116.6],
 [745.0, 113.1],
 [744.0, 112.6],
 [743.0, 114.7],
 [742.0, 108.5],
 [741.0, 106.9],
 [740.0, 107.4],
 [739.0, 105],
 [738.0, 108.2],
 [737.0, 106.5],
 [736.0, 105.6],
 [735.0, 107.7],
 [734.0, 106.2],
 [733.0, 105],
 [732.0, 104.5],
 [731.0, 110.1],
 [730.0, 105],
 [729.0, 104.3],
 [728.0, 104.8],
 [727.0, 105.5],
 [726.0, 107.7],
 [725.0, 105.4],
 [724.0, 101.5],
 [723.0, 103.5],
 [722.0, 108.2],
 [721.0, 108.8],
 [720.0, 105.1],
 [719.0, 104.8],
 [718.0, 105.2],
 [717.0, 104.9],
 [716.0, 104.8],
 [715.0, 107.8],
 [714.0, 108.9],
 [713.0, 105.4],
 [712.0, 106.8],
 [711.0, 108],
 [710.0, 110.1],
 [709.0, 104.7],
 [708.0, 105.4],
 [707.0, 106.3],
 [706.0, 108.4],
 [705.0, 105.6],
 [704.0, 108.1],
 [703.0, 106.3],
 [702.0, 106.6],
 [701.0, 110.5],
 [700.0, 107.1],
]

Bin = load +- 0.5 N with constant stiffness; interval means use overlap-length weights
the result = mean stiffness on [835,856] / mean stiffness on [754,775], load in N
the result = 0.79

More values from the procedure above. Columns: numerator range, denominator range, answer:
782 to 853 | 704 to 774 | 0.91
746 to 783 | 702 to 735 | 1.17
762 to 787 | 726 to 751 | 1.07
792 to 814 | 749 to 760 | 0.80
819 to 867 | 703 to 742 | 0.96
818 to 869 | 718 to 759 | 0.90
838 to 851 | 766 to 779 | 0.87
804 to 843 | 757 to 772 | 0.79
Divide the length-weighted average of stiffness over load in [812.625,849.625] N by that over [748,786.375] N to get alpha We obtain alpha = 0.84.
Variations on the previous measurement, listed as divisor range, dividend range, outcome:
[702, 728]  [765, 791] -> 1.08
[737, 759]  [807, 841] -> 0.86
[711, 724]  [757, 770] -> 1.26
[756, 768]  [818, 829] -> 0.76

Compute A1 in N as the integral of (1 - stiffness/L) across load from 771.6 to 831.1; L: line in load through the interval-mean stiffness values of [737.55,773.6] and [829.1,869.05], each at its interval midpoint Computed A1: 3.4 N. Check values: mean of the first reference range 124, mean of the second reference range 102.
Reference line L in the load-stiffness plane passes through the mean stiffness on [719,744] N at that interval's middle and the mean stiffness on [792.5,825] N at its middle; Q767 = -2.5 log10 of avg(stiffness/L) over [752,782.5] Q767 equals -0.18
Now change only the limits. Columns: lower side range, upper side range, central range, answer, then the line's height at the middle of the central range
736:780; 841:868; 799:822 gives 0.05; 111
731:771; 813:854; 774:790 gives 0.05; 115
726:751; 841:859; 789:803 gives 0.00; 106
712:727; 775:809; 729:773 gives -0.14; 106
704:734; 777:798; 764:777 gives -0.15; 107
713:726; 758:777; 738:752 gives 0.03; 117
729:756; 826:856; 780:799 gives 0.02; 109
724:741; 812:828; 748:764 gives -0.25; 106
